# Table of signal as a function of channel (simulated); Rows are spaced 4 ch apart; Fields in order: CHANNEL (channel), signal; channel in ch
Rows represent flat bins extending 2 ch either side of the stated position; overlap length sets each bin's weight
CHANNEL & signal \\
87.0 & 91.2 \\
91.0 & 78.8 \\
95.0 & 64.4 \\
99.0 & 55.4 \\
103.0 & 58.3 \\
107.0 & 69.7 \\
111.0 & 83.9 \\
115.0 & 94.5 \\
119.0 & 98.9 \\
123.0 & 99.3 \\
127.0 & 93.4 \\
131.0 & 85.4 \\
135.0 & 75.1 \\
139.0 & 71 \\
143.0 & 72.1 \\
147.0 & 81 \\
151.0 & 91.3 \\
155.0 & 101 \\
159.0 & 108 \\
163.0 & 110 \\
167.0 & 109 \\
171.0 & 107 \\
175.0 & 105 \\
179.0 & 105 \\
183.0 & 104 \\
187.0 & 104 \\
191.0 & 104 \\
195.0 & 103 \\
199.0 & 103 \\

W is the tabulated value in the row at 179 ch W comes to 105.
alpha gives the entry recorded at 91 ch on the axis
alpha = 78.8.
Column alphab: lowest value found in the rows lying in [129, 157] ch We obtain 71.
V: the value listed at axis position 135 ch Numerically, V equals 75.1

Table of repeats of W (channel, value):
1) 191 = 104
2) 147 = 81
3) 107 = 69.7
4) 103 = 58.3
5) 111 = 83.9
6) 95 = 64.4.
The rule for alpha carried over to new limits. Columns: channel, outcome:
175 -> 105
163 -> 110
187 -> 104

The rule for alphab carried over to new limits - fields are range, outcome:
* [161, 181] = 105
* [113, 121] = 94.5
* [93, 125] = 55.4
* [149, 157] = 91.3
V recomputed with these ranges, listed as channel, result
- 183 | 104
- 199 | 103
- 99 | 55.4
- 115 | 94.5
